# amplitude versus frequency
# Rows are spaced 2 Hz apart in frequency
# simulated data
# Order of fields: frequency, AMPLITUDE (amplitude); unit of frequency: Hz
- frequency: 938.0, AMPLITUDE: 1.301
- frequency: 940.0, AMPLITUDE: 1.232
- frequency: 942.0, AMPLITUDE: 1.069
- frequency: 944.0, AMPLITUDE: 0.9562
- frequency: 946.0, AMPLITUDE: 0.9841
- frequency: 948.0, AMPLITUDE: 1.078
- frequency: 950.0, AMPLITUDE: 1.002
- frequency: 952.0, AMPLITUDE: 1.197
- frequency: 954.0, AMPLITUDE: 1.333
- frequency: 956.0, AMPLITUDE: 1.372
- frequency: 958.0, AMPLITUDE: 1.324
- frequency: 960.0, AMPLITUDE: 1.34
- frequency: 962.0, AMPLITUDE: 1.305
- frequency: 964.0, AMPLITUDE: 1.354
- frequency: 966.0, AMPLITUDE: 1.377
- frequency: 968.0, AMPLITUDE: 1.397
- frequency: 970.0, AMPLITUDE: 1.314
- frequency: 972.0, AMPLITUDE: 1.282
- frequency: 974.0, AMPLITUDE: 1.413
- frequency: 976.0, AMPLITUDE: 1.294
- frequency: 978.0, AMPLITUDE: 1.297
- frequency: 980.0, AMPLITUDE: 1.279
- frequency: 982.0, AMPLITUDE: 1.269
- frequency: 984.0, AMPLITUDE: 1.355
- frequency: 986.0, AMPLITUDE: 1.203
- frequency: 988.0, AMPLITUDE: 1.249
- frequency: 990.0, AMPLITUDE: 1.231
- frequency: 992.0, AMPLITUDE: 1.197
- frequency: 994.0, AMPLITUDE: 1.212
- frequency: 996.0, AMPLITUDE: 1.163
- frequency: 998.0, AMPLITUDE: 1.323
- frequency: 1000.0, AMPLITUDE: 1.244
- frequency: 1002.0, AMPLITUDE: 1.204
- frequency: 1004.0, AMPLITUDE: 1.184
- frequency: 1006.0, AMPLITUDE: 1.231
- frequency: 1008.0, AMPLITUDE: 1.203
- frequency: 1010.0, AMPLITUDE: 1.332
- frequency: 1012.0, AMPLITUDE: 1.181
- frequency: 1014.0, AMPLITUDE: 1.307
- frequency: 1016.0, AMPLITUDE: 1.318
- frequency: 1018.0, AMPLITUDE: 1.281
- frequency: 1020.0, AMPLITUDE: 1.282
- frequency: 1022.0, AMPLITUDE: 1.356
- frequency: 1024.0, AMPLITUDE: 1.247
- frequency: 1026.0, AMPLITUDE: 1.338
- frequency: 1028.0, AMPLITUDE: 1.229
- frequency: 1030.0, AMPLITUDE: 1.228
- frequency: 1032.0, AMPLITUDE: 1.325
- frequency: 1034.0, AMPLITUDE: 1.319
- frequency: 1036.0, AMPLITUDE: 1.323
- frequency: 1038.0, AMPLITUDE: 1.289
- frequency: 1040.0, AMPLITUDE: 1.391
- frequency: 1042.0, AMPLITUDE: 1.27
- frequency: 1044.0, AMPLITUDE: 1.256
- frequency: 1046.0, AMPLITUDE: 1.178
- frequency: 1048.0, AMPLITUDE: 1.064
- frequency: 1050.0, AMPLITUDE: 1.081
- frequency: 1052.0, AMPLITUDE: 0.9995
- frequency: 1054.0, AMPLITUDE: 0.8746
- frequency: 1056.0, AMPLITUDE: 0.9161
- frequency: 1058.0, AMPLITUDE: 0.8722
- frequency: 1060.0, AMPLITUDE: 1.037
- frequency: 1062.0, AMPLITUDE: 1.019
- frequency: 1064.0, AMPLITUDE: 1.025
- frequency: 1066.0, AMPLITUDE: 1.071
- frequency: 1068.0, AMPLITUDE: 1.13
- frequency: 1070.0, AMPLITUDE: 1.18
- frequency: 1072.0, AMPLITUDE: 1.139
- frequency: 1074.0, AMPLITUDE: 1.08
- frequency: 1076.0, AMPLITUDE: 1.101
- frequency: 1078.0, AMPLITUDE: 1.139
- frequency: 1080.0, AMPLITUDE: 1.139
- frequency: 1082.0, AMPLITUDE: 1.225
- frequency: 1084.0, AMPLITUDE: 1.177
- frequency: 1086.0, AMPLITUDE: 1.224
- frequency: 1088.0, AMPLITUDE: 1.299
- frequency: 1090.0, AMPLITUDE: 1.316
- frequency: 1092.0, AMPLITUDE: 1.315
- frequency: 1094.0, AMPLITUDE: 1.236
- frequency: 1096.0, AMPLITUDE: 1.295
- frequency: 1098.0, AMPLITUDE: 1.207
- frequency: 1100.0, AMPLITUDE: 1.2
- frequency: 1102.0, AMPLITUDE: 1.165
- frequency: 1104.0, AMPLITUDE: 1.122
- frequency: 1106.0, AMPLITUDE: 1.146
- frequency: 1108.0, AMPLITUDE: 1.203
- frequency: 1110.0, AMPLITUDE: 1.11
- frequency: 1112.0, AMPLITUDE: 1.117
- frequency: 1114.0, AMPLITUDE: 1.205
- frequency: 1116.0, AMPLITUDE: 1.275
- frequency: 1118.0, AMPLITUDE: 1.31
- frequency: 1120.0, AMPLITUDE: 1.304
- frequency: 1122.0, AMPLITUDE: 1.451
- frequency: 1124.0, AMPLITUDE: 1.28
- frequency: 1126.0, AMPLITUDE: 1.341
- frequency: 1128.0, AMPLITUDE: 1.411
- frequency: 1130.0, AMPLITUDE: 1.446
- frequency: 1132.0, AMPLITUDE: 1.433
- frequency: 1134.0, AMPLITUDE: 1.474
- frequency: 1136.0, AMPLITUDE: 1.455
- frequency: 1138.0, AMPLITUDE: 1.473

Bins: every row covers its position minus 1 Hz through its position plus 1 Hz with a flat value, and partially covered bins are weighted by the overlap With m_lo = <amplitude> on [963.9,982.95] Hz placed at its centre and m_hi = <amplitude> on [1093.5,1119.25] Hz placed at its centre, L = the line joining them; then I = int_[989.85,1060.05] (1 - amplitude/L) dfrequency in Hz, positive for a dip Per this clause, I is 3.7 Hz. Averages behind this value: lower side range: 1.33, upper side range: 1.2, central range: 1.21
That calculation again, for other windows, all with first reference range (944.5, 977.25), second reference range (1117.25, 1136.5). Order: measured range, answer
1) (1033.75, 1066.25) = 5.4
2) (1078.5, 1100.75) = 2.0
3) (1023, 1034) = 0.3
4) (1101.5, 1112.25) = 1.8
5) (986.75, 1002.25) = 0.8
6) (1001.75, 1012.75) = 0.7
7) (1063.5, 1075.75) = 2.2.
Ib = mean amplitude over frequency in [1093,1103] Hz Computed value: 1.22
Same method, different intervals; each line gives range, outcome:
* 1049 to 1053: 1.04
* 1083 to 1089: 1.23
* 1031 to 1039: 1.31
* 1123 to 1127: 1.31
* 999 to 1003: 1.22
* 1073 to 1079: 1.11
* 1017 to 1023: 1.31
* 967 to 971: 1.36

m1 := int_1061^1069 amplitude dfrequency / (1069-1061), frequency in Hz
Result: 1.06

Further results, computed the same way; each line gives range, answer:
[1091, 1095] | 1.28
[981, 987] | 1.28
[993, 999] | 1.23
